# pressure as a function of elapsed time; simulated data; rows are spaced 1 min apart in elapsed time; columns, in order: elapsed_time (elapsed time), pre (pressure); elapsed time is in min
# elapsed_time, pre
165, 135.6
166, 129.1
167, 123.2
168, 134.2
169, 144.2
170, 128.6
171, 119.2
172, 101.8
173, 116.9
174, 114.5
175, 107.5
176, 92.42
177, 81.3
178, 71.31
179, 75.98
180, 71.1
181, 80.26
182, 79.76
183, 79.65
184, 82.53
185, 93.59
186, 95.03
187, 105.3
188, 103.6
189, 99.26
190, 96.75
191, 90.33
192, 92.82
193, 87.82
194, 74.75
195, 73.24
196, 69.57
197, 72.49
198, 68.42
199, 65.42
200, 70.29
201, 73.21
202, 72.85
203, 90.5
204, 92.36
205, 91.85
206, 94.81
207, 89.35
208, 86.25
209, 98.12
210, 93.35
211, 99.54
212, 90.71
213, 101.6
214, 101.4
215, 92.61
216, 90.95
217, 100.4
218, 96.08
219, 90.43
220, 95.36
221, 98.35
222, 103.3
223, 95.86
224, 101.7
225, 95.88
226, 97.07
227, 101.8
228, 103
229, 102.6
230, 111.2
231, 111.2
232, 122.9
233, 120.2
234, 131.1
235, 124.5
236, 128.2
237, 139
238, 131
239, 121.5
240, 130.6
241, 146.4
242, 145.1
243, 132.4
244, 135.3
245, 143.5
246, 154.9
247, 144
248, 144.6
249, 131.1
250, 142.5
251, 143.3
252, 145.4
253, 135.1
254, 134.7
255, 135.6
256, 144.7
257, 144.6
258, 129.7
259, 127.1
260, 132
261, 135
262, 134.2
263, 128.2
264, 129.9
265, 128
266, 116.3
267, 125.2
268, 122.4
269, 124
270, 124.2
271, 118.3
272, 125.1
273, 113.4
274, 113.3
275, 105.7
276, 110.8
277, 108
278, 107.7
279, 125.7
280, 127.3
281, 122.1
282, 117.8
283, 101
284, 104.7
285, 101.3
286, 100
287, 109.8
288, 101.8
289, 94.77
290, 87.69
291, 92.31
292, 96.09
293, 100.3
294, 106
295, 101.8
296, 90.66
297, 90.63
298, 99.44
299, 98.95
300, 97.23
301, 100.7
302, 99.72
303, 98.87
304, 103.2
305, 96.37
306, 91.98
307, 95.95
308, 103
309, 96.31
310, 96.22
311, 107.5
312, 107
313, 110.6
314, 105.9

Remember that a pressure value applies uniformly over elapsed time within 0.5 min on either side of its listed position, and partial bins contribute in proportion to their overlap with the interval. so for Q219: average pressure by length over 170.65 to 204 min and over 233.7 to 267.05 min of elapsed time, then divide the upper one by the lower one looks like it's 1.56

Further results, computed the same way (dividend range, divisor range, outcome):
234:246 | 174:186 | 1.59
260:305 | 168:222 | 1.20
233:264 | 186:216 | 1.55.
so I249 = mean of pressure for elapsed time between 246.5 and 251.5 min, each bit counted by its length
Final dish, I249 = 141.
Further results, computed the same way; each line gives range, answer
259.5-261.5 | 134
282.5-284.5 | 103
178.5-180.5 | 73.5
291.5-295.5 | 101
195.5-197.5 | 71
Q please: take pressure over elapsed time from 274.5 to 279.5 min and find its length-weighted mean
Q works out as 112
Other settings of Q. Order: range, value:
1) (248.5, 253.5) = 139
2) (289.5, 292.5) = 92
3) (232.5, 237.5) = 129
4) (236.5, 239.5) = 130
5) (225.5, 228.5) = 101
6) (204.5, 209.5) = 92.1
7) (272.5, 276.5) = 111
